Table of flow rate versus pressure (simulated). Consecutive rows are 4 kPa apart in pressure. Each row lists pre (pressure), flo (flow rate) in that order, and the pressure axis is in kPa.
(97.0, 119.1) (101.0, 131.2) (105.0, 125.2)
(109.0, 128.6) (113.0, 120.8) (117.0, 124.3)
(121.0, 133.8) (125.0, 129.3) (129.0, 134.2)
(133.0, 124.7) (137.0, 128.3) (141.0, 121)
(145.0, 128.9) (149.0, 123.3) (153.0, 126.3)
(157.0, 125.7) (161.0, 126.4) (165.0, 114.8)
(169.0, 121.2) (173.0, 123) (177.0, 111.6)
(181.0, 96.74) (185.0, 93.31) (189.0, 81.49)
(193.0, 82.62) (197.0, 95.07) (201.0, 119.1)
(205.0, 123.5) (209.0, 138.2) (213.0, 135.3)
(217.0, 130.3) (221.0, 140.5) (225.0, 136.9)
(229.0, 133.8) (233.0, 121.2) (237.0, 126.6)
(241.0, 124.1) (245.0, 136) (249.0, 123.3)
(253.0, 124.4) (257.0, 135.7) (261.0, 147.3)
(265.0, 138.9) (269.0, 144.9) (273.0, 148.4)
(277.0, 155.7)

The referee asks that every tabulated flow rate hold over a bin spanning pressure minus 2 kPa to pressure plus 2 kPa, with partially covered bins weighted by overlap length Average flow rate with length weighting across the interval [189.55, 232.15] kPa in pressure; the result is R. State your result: 122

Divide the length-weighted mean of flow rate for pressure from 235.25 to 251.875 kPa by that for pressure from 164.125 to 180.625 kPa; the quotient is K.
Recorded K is 1.10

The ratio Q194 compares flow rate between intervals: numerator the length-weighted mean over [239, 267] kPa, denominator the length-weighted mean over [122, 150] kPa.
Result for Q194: 1.0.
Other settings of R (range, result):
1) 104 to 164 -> 127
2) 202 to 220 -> 132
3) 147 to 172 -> 123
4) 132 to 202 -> 113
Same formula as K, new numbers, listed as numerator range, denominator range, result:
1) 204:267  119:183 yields 1.08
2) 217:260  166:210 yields 1.22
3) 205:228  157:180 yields 1.14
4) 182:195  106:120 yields 0.69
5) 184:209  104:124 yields 0.81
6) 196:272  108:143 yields 1.03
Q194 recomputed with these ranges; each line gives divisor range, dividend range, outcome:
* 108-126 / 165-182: 0.90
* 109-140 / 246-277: 1.09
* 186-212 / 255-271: 1.32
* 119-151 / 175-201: 0.75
